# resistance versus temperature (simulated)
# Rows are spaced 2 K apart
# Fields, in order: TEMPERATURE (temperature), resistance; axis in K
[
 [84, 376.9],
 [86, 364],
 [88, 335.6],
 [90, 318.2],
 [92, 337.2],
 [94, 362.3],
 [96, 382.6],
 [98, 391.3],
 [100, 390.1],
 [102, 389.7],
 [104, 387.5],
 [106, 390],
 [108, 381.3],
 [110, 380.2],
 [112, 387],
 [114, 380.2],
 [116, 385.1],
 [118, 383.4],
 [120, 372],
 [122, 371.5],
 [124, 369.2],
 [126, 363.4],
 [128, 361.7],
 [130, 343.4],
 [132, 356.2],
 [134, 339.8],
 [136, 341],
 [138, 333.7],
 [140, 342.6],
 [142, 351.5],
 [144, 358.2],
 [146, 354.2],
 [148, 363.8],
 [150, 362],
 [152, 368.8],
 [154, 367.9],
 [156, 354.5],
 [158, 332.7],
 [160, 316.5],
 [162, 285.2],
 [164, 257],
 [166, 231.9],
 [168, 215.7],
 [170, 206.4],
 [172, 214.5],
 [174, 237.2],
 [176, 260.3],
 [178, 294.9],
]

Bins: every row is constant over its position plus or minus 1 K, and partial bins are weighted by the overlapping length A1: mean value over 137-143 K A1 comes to 343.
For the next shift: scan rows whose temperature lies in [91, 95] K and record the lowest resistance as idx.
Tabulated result 337.2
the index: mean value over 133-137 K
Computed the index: 340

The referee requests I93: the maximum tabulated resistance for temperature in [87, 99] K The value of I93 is 391.3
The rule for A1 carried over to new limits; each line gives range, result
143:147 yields 356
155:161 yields 335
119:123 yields 372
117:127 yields 372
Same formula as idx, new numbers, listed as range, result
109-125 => 369.2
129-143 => 333.7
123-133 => 343.4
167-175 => 206.4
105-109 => 381.3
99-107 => 387.5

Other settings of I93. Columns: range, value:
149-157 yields 368.8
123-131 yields 369.2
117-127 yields 383.4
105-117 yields 390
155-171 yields 354.5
